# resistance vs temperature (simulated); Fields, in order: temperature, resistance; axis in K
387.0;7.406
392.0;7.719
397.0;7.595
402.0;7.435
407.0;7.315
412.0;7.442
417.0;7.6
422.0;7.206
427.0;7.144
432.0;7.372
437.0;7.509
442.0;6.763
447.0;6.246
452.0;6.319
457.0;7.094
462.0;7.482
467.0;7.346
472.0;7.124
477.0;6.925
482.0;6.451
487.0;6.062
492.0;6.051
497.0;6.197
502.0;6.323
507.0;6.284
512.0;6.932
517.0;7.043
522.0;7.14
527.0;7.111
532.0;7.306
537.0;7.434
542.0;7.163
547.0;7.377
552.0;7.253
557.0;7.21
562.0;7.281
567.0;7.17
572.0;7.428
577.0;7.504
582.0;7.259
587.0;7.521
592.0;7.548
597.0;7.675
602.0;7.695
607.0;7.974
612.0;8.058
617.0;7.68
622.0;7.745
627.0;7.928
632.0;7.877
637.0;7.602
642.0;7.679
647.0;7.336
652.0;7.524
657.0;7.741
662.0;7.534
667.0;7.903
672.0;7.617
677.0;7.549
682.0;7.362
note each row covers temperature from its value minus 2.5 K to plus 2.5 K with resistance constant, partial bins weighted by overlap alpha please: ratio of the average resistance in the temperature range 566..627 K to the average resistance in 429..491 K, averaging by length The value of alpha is 1.11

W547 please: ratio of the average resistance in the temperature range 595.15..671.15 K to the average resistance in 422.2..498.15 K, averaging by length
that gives 1.13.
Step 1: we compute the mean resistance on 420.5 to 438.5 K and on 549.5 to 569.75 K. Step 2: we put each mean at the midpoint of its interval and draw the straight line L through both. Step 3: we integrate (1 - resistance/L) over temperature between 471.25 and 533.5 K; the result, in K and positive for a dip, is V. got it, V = 5.1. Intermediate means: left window 7.3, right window 7.23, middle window 6.67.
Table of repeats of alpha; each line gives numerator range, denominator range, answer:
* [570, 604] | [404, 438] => 1.02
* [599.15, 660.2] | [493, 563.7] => 1.11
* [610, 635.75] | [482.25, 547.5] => 1.16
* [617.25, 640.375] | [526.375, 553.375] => 1.07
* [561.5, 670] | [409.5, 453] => 1.08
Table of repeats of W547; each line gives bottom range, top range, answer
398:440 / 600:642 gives 1.06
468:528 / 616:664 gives 1.15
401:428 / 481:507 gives 0.84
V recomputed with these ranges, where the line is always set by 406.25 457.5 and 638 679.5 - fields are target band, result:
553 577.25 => 0.3 K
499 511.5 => 1.5 K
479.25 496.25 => 2.4 K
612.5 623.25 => -0.4 K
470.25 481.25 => 0.4 K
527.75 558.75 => 0.3 K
